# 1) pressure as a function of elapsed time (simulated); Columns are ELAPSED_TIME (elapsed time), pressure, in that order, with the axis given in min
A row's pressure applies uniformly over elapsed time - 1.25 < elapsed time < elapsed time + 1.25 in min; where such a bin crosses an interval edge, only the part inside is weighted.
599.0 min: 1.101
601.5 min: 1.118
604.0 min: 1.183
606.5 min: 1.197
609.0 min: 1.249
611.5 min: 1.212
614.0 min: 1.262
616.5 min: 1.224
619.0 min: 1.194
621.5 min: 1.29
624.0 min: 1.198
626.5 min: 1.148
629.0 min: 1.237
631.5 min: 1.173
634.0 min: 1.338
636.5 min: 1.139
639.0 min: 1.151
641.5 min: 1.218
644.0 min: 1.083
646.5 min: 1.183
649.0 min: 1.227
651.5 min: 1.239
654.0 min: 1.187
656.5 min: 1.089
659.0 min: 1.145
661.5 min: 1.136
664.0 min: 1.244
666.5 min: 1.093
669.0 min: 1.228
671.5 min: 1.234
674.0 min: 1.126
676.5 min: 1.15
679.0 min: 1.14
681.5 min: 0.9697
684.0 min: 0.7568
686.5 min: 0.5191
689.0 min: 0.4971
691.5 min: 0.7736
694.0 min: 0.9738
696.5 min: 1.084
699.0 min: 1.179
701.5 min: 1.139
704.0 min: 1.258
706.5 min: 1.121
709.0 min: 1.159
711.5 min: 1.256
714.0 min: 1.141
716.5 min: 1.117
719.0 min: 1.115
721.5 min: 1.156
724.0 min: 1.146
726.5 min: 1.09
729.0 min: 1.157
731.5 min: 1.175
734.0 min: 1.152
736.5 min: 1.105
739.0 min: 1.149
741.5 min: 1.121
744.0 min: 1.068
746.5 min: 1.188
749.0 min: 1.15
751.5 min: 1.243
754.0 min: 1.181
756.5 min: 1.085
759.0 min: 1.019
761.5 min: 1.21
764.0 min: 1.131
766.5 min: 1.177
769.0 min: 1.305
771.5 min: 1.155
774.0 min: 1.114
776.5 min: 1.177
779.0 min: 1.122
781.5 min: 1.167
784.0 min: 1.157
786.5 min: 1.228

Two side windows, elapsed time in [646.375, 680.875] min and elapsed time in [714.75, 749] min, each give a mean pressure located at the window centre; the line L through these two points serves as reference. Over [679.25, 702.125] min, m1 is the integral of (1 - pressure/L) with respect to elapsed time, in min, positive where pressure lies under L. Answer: 5.4 min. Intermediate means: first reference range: 1.17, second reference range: 1.13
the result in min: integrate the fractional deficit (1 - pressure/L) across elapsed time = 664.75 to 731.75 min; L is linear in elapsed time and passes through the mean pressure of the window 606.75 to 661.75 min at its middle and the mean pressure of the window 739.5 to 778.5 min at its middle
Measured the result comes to 6.3 min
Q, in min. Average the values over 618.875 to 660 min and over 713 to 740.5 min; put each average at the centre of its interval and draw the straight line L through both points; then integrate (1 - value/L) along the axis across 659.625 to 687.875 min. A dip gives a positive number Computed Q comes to 2.8 min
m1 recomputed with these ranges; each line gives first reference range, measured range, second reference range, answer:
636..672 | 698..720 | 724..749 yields -0.3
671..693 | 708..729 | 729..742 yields -1.7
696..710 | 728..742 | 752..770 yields 0.2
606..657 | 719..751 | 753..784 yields 0.7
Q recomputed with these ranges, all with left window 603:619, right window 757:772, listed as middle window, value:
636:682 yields 1.6 min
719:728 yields 0.4 min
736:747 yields 0.4 min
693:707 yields 0.7 min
